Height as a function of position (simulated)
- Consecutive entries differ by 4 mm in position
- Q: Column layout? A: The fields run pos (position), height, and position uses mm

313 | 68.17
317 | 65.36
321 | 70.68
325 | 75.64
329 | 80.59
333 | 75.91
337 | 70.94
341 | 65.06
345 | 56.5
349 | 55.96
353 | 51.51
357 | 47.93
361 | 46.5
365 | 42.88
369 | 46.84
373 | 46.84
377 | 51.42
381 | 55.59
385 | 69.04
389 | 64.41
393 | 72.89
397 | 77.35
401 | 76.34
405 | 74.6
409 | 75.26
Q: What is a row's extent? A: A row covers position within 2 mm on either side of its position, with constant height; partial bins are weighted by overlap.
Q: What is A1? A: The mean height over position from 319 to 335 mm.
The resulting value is 75.7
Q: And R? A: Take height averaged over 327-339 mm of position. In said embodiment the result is 75.8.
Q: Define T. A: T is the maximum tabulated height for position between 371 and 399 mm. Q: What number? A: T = 77.35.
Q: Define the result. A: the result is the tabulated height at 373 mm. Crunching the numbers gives 46.84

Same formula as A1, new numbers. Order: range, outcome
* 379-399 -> 67.9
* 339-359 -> 55.4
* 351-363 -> 48.6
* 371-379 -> 49.1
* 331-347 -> 67.1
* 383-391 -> 66.7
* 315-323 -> 68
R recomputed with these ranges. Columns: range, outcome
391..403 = 75.5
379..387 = 62.3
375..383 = 53.5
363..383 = 48.7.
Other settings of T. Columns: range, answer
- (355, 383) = 55.59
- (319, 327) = 75.64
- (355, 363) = 47.93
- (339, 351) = 65.06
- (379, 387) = 69.04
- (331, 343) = 75.91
